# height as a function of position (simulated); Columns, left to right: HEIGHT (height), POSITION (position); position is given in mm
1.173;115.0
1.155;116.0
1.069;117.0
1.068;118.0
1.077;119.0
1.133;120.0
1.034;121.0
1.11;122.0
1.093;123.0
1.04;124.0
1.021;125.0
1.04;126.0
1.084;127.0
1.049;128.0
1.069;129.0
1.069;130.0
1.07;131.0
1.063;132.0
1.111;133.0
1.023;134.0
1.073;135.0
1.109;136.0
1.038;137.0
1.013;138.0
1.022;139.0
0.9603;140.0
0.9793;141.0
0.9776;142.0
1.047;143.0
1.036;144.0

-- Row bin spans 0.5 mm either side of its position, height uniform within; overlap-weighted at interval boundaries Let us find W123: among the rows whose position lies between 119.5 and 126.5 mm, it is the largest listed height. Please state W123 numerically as 1.133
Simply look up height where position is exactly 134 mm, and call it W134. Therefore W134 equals 1.023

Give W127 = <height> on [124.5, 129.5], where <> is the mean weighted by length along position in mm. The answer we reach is 1.05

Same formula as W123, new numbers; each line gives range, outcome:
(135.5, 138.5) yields 1.109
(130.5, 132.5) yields 1.07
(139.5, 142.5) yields 0.9793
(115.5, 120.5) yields 1.155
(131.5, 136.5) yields 1.111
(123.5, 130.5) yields 1.084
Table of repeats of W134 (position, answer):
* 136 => 1.109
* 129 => 1.069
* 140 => 0.9603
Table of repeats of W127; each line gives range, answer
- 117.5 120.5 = 1.09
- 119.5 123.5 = 1.09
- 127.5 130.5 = 1.06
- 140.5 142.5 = 0.978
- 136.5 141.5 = 1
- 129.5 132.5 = 1.07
